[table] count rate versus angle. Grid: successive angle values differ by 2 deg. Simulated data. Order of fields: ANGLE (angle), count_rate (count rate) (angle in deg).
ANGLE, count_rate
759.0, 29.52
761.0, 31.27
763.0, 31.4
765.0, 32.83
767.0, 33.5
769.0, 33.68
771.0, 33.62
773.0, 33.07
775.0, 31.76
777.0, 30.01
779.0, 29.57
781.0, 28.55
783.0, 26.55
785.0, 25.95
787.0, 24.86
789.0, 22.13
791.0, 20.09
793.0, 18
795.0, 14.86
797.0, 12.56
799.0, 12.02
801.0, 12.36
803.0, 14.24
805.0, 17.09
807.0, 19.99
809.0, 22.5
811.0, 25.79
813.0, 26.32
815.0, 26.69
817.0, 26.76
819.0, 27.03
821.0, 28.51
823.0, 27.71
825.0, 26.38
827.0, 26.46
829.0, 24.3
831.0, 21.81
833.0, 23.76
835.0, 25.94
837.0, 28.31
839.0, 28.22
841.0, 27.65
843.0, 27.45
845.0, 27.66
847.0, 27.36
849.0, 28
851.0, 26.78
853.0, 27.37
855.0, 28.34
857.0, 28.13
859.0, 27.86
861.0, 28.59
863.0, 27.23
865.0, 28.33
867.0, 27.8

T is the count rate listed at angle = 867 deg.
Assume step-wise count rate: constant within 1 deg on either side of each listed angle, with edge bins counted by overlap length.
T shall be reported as 27.8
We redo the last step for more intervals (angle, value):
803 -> 14.24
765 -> 32.83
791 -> 20.09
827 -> 26.46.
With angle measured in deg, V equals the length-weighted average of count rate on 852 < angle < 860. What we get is 27.9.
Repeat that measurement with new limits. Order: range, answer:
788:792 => 21.1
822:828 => 26.9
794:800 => 13.1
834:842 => 27.5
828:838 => 24.8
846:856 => 27.6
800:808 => 15.9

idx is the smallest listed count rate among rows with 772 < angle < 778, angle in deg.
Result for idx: 30.01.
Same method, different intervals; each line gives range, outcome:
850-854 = 26.78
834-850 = 25.94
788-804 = 12.02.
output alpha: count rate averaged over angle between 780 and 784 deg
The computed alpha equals 27.6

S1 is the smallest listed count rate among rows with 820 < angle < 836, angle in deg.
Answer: 21.81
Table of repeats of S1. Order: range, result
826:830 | 24.3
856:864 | 27.23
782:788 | 24.86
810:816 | 25.79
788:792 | 20.09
